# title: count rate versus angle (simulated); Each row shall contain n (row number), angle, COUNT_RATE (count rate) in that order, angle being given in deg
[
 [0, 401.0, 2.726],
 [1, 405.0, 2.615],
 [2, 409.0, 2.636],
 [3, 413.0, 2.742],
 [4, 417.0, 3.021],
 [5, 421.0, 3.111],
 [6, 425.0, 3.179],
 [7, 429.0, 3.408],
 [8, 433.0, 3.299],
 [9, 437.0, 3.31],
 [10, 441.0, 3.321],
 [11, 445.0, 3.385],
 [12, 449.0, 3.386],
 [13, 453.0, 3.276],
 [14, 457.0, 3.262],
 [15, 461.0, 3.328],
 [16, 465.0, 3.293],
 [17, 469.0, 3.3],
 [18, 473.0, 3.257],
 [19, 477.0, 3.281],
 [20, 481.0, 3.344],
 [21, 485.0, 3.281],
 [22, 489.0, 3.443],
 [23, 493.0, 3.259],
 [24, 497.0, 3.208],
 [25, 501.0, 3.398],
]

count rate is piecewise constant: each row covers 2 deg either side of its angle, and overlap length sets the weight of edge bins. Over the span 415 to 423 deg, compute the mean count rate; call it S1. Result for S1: 3.07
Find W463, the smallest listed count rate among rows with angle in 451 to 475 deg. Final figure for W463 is 3.257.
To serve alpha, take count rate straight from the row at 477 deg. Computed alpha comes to 3.281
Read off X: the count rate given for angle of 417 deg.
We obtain 3.021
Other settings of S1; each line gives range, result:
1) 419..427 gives 3.15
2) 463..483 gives 3.3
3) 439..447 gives 3.35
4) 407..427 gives 2.94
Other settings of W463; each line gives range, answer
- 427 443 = 3.299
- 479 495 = 3.259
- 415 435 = 3.021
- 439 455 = 3.276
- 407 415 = 2.636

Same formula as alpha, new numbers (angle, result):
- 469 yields 3.3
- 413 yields 2.742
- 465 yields 3.293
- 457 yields 3.262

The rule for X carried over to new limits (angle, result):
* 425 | 3.179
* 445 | 3.385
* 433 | 3.299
